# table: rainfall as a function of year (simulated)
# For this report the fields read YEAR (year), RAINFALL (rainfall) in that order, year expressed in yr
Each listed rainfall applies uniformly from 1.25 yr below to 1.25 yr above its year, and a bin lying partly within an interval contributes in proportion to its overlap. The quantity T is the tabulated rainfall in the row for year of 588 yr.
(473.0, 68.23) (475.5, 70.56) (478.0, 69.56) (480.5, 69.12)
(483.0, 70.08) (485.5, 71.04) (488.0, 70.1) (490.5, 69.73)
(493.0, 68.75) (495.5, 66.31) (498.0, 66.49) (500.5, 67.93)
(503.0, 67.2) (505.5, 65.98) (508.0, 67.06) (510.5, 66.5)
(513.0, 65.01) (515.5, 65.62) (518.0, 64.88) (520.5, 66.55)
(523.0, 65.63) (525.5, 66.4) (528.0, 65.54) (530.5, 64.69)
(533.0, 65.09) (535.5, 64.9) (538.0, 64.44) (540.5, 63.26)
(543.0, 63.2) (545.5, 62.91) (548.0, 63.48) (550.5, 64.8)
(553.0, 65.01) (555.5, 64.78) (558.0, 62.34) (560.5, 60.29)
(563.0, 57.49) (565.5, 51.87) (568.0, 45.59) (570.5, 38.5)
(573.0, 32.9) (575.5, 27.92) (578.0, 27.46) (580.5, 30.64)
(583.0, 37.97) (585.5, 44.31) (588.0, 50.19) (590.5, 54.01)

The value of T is 50.19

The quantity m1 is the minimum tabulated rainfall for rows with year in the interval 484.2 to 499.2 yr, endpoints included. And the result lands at 66.31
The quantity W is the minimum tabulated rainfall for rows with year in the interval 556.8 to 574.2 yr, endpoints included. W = 32.9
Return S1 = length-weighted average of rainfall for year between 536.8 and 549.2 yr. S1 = 63.5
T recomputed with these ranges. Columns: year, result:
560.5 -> 60.29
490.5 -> 69.73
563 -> 57.49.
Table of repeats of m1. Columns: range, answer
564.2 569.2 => 45.59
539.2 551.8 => 62.91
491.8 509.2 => 65.98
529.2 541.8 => 63.26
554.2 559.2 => 62.34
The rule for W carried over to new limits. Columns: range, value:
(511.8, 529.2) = 64.88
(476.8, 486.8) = 69.12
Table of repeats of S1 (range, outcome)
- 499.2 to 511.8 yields 66.9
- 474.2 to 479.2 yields 70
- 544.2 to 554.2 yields 64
